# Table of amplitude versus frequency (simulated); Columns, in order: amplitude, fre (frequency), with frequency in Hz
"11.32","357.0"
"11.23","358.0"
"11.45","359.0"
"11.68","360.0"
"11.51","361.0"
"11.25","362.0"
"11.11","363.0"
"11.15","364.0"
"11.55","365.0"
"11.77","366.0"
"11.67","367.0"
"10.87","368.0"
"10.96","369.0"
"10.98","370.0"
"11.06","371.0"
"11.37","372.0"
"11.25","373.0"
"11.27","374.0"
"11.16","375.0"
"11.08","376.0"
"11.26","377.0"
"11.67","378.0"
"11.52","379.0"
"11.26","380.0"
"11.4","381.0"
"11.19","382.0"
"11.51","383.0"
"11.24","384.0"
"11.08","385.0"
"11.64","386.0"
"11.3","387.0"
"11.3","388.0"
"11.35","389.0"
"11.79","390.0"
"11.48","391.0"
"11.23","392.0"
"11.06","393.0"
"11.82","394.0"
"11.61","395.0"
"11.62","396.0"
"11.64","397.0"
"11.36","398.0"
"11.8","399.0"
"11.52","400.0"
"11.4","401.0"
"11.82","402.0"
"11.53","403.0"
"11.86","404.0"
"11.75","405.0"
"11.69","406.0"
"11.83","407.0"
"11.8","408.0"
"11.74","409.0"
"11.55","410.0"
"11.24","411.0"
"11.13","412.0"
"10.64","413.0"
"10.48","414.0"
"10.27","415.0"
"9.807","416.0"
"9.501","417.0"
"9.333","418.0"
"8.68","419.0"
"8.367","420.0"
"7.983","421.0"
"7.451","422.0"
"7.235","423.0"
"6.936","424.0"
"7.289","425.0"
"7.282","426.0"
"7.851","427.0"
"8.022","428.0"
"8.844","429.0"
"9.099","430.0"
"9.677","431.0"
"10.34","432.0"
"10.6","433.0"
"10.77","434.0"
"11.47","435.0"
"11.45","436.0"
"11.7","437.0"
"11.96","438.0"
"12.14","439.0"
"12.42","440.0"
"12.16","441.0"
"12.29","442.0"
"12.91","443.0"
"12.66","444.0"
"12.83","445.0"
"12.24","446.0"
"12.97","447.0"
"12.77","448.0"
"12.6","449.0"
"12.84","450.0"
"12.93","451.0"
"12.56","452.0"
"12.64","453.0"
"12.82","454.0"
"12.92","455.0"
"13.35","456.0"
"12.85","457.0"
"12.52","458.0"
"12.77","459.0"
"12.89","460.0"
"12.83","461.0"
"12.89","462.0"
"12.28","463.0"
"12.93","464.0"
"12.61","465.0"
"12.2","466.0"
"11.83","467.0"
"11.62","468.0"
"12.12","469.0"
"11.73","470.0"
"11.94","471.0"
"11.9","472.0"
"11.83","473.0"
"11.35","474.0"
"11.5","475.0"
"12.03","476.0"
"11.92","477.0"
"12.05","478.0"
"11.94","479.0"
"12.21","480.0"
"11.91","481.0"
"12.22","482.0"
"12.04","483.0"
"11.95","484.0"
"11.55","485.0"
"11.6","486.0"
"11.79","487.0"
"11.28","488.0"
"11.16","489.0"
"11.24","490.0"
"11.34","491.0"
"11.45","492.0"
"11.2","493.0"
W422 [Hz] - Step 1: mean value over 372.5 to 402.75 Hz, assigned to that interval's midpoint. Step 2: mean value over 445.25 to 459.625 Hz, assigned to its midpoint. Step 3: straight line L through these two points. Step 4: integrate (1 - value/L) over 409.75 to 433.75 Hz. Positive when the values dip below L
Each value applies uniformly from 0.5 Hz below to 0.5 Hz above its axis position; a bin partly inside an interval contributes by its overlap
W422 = 5.9 Hz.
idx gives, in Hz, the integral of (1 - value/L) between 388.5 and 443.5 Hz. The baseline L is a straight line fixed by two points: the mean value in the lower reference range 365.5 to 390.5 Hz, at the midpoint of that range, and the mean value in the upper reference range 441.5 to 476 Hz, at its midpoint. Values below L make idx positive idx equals 5.81 Hz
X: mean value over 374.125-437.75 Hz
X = 10.6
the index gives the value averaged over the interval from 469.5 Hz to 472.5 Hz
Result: 11.9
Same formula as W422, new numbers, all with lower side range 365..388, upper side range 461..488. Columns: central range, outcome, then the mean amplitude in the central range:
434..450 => -0.7 Hz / 12.3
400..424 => 2.5 Hz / 10.3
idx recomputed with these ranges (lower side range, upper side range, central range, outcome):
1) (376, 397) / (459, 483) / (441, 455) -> -0.9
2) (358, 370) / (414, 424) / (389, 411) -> -4.5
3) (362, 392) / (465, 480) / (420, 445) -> 3.5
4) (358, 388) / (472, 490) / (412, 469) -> 2.5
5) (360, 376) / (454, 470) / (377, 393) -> 0.2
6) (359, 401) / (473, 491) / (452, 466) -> -1.3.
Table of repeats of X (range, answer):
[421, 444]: 10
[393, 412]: 11.6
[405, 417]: 11.1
